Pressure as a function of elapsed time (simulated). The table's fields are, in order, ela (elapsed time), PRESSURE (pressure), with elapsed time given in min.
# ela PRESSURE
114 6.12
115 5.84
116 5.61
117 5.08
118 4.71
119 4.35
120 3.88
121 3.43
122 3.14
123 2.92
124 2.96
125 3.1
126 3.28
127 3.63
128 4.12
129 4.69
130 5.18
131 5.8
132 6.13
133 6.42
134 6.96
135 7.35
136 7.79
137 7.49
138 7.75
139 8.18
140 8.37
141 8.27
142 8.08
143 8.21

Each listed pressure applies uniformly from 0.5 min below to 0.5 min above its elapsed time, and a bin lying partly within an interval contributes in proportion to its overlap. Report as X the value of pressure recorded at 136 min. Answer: 7.79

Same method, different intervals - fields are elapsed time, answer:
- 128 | 4.12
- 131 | 5.8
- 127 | 3.63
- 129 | 4.69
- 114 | 6.12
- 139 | 8.18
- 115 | 5.84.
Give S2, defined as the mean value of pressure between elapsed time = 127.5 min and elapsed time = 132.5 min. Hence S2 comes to 5.18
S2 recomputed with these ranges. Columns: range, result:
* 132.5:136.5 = 7.13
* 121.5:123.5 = 3.03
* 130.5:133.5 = 6.12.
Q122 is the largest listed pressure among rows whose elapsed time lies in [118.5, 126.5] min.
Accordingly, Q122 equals 4.35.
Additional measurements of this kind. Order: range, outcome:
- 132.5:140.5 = 8.37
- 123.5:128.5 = 4.12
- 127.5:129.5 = 4.69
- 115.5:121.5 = 5.61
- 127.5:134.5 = 6.96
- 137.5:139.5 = 8.18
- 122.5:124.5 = 2.96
